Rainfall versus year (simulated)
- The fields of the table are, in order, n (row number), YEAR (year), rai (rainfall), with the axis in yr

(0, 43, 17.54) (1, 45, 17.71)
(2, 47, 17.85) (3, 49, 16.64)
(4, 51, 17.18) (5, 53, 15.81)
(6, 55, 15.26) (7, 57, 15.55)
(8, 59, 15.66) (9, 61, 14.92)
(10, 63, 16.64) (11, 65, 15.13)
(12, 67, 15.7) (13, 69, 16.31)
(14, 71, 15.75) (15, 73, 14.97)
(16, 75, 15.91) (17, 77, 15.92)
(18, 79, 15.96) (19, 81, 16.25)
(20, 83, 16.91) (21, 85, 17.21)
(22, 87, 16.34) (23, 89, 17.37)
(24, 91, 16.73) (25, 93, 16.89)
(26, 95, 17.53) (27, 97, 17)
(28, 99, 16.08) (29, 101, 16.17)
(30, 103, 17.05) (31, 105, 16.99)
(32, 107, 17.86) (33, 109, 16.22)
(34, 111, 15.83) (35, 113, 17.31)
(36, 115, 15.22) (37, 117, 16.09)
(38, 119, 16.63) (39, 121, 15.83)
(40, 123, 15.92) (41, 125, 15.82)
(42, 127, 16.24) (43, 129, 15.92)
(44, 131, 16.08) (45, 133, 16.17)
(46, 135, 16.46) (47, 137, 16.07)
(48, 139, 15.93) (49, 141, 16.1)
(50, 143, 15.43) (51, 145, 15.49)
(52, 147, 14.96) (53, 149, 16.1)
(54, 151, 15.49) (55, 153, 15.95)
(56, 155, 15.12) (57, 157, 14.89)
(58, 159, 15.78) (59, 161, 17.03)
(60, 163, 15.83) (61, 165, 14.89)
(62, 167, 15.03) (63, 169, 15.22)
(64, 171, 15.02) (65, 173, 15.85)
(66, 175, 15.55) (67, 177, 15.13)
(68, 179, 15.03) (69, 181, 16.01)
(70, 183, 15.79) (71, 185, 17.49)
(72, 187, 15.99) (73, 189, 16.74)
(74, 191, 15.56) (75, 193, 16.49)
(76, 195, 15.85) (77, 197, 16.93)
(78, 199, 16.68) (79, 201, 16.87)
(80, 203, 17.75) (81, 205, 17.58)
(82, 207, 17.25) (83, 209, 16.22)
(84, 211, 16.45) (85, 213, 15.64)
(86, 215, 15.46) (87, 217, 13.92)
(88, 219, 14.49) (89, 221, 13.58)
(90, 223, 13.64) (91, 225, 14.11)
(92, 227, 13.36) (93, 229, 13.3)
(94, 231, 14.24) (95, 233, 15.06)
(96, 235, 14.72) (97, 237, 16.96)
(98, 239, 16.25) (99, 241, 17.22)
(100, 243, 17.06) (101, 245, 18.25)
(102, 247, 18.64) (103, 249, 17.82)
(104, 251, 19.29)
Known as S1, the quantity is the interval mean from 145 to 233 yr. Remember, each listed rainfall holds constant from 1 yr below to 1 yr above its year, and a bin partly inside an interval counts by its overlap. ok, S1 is 15.6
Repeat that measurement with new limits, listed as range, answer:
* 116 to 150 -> 16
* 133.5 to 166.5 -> 15.7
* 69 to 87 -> 16.1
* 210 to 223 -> 14.8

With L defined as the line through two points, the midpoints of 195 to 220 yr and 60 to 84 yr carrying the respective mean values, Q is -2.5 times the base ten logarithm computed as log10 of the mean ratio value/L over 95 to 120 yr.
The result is -0.04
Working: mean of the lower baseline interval 15.9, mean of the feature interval 16.6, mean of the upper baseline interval 16.3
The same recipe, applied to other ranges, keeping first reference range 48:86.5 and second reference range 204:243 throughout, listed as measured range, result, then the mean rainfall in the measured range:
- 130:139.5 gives -0.032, 16.2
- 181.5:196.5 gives -0.058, 16.3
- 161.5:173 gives 0.014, 15.3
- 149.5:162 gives -0.010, 15.7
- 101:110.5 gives -0.071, 16.9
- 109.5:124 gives -0.024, 16.1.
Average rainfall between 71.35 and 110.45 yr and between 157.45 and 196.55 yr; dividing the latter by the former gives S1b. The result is 1.0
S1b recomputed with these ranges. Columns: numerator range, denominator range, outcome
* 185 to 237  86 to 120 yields 0.93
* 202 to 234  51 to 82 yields 0.96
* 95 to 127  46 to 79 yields 1.03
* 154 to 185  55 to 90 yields 0.97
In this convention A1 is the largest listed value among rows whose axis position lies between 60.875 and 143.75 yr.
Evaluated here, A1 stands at 17.86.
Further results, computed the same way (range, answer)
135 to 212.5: 17.75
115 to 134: 16.63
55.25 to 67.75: 16.64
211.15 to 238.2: 16.96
